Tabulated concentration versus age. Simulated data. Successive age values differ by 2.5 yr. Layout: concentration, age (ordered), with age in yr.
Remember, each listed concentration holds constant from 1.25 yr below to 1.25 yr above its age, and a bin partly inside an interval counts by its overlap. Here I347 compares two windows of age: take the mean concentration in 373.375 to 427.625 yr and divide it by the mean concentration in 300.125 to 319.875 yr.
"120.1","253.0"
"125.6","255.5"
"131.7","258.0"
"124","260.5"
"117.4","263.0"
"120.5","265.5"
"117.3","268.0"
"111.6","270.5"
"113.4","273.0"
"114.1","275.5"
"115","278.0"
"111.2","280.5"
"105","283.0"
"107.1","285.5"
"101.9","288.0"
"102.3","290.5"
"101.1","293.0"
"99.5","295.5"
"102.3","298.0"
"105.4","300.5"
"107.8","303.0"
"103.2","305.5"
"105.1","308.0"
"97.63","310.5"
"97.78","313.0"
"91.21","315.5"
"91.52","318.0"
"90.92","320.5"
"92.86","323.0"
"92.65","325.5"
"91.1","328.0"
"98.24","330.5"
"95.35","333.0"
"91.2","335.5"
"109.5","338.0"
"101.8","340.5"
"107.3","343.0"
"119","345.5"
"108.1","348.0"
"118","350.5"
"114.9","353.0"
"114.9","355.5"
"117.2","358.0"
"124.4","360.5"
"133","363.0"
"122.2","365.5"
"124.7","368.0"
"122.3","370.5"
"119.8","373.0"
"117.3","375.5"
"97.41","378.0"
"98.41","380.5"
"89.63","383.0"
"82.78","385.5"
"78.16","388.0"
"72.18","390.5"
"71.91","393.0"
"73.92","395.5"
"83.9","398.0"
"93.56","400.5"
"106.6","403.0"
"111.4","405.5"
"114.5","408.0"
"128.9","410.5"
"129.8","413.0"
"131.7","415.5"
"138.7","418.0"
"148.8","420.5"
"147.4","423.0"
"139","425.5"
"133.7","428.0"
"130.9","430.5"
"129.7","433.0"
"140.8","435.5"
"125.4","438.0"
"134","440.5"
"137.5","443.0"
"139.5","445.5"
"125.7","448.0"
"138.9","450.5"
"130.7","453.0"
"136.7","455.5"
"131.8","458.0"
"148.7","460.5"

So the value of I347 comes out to 1.09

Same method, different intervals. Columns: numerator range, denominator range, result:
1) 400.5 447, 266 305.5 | 1.21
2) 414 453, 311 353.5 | 1.35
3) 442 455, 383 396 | 1.74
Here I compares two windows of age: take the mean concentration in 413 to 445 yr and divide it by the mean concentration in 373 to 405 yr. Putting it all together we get 1.50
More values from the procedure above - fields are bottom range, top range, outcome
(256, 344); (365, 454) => 1.11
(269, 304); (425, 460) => 1.25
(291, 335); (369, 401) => 0.95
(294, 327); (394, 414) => 1.06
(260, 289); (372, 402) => 0.79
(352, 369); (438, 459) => 1.10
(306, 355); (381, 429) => 1.08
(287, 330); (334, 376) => 1.17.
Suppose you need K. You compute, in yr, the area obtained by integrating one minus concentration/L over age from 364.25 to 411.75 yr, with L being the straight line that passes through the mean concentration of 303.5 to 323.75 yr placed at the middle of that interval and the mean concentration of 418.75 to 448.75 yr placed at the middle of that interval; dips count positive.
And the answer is 8.0 yr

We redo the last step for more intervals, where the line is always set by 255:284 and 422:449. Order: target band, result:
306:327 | 4.6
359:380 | 1.4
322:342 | 4.4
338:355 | 1.9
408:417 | 0.3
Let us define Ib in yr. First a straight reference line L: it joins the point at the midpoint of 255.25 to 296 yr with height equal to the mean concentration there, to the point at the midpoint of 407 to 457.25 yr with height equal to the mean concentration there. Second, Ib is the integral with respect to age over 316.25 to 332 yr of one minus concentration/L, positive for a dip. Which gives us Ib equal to 3.5 yr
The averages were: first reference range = 113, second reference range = 134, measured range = 92.9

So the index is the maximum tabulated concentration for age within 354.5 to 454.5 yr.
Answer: 148.8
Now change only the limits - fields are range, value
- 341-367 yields 133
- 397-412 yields 128.9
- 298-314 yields 107.8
